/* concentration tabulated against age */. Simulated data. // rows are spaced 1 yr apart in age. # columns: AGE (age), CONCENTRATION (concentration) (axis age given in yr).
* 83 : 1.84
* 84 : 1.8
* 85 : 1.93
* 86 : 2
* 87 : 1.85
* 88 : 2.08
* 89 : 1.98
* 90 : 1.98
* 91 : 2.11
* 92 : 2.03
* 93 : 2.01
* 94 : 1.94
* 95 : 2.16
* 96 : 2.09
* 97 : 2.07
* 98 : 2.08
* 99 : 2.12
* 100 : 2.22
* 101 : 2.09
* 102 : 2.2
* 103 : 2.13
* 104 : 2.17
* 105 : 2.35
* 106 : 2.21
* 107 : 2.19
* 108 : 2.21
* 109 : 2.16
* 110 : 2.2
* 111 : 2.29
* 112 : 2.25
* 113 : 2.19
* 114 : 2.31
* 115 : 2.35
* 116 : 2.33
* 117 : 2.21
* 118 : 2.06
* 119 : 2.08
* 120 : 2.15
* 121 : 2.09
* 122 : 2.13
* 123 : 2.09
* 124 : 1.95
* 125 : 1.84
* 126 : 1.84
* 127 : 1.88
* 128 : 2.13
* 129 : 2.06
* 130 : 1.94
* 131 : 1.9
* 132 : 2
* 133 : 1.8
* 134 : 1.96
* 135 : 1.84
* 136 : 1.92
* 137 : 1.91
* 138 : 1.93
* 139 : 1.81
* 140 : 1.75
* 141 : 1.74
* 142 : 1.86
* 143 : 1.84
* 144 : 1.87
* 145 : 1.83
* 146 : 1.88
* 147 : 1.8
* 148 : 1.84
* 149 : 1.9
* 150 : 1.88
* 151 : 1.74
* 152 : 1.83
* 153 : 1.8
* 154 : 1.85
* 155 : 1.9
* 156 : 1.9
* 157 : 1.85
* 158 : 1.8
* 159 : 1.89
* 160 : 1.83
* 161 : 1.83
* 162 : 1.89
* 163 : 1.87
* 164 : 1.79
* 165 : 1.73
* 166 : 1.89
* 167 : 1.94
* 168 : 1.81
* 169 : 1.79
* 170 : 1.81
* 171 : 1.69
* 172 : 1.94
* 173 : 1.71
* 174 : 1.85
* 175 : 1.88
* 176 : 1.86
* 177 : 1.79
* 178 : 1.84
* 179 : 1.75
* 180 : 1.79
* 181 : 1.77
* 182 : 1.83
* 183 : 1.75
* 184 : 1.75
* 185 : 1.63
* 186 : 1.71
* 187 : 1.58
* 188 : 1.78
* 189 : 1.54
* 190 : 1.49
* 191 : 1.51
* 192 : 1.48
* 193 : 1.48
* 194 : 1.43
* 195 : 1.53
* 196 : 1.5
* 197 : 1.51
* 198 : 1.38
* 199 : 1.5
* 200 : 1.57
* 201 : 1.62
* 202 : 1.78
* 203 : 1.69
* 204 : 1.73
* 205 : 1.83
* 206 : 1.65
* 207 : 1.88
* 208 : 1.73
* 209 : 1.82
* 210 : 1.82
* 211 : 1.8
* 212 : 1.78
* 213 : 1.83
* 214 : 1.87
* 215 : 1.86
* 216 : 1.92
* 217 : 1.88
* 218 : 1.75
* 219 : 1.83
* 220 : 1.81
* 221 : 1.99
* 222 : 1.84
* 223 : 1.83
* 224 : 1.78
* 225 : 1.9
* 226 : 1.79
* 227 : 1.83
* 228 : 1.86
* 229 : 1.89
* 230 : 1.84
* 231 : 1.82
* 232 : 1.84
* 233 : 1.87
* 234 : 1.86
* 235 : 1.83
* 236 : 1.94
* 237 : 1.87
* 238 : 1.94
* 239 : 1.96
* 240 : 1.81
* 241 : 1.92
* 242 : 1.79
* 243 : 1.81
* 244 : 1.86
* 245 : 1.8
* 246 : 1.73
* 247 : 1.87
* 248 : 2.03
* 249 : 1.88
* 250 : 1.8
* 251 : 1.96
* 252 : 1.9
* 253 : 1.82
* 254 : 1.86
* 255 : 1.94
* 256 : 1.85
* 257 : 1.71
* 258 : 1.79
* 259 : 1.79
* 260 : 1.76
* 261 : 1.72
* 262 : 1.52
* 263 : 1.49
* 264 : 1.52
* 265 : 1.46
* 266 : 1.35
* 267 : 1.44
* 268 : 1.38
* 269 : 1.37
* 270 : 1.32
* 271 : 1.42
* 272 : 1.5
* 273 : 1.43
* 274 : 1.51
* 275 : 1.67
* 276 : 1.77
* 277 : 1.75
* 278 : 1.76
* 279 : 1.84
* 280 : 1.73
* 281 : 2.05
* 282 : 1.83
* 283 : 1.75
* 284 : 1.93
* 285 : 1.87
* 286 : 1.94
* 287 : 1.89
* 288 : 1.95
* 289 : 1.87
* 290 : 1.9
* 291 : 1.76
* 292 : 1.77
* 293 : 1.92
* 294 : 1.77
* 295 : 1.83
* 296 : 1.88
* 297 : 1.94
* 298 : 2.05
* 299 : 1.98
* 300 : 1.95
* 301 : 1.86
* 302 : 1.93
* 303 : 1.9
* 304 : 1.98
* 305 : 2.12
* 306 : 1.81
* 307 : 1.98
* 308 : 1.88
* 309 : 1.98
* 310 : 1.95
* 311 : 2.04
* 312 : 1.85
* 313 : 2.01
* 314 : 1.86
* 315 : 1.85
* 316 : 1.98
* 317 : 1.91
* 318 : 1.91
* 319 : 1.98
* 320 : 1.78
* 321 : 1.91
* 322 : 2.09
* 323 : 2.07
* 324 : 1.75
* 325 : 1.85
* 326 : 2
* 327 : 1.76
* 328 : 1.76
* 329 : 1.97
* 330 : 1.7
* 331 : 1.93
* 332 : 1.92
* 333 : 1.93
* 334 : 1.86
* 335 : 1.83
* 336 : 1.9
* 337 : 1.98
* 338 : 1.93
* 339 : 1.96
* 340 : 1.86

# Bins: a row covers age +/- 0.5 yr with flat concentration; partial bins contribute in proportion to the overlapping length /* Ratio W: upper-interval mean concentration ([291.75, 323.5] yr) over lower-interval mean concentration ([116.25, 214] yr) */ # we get 1.07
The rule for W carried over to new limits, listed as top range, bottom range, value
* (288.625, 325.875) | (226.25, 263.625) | 1.05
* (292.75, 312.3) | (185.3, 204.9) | 1.23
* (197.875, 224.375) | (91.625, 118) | 0.82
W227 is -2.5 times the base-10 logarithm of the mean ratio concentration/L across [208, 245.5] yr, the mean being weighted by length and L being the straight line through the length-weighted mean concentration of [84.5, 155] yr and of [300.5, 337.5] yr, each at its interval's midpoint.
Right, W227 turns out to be 0.06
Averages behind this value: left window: 2.02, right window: 1.91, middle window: 1.85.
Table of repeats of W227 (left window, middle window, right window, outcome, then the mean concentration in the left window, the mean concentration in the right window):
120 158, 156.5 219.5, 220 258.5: 0.08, 1.9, 1.86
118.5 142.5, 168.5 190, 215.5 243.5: 0.08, 1.94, 1.86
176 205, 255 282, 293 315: 0.14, 1.64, 1.93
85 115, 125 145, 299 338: 0.11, 2.13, 1.91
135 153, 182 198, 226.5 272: 0.14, 1.84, 1.75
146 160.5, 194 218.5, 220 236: 0.08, 1.84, 1.85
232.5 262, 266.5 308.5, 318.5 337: 0.05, 1.85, 1.89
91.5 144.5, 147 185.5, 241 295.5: 0.08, 2.06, 1.74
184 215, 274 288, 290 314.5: 0.02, 1.65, 1.92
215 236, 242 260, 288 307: 0.02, 1.85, 1.9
